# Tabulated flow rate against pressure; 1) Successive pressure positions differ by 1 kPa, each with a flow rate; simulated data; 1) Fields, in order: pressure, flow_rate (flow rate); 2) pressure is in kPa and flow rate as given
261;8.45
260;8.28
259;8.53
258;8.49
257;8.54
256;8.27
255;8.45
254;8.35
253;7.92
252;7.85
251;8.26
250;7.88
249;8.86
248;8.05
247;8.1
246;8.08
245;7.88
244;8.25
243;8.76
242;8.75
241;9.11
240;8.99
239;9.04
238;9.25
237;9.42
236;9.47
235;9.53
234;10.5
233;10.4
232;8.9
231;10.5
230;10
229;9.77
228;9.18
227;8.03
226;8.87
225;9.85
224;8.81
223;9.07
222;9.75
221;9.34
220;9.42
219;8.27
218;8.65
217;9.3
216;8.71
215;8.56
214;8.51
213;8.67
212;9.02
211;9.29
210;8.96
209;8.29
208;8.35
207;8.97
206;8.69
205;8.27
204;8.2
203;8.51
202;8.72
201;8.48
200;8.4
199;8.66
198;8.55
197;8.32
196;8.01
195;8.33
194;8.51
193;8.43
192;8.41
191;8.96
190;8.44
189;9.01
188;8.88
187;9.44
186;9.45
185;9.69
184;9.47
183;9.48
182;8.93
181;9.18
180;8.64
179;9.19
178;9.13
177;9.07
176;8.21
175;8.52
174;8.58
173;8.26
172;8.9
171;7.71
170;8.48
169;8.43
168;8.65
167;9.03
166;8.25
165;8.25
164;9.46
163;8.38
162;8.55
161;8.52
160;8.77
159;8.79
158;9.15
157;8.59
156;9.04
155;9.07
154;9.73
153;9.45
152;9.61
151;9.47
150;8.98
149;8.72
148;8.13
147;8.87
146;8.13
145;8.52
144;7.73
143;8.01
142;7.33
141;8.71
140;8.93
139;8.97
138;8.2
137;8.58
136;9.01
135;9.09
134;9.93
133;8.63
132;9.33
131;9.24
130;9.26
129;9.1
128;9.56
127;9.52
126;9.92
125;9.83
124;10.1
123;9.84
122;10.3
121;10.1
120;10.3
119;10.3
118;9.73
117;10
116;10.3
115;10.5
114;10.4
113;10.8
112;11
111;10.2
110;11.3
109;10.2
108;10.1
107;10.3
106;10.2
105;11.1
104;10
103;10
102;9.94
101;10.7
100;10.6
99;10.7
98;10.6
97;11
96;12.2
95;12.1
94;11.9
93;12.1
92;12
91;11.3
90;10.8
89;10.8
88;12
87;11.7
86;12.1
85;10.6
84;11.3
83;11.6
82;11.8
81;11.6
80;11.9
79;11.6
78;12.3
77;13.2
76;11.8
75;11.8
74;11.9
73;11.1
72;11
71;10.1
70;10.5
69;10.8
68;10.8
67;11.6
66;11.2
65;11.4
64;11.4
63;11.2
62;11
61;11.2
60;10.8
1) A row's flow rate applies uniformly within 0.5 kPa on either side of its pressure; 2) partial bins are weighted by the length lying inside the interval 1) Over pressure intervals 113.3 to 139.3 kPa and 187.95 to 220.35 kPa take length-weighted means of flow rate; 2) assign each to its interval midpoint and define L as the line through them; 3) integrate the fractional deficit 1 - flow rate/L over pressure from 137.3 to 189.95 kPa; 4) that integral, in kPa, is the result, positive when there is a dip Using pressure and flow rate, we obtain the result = 2.1 kPa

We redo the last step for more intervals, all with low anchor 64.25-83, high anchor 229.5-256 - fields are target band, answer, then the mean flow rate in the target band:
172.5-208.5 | 3.47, 8.73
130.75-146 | 2.65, 8.65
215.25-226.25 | 0.13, 9.09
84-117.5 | 0.46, 10.9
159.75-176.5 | 2.49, 8.52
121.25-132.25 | 1.03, 9.65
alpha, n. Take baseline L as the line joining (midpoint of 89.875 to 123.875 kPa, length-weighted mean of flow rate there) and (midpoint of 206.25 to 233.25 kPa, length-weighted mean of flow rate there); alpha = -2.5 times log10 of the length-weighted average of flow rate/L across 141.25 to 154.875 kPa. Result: 0.16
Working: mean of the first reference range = 10.7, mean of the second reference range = 9.07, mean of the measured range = 8.68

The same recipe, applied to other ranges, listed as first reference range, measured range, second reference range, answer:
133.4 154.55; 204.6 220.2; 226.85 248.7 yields 0.034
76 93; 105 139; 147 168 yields 0.043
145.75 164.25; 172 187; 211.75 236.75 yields 0.005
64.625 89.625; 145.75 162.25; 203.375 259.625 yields 0.139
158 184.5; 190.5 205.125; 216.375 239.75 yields 0.071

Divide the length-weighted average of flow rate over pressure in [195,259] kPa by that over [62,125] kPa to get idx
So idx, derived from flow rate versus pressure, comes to 0.80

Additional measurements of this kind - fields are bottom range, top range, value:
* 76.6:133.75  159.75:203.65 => 0.81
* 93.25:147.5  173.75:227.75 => 0.89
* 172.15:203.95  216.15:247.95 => 1.04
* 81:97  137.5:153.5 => 0.74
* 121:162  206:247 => 1.00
